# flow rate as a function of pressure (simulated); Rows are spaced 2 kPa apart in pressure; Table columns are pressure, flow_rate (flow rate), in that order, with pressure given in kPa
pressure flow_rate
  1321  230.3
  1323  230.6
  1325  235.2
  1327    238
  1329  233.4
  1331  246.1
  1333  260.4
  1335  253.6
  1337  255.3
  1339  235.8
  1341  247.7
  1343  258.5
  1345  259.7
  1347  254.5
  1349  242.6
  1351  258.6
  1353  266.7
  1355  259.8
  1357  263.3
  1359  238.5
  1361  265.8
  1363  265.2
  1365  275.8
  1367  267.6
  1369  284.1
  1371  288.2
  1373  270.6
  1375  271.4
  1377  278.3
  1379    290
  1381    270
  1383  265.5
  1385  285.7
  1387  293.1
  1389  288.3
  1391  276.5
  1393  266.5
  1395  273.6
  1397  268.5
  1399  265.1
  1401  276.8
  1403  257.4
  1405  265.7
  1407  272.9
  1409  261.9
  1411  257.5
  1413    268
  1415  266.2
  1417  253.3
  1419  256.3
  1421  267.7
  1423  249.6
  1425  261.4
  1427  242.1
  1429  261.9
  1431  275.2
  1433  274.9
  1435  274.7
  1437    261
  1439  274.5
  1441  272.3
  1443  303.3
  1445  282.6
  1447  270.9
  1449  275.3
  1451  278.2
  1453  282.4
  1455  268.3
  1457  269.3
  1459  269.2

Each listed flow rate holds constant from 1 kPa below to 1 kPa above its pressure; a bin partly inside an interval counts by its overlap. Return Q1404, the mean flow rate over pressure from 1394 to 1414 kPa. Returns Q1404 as 267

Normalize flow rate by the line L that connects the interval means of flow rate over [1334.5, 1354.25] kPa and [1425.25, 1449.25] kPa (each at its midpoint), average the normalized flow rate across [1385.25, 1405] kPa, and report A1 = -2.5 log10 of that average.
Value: -0.04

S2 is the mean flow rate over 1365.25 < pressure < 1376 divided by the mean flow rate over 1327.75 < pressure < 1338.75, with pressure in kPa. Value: 1.11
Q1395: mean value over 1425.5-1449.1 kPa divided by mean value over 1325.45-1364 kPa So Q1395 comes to 1.08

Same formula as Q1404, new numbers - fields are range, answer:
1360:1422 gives 271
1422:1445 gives 269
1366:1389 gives 279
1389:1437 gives 265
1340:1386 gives 266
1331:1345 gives 252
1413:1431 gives 259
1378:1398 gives 278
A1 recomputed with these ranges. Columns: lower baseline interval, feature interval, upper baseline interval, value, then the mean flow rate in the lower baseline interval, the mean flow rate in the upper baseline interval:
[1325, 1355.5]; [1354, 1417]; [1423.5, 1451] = -0.04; 251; 271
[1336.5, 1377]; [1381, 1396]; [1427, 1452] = -0.05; 262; 274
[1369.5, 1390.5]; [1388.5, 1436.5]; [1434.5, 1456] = 0.05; 280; 277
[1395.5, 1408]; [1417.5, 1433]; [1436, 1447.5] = 0.06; 268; 278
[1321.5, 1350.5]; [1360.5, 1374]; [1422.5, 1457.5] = -0.08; 246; 271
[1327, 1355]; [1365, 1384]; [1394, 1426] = -0.08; 252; 264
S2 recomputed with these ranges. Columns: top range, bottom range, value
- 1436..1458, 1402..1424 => 1.06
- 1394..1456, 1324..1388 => 1.02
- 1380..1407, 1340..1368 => 1.06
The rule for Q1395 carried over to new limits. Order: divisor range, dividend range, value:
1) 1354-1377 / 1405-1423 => 0.98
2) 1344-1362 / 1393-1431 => 1.02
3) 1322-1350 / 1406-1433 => 1.06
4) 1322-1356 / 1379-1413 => 1.09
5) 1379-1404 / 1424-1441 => 0.97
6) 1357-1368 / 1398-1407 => 1.02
